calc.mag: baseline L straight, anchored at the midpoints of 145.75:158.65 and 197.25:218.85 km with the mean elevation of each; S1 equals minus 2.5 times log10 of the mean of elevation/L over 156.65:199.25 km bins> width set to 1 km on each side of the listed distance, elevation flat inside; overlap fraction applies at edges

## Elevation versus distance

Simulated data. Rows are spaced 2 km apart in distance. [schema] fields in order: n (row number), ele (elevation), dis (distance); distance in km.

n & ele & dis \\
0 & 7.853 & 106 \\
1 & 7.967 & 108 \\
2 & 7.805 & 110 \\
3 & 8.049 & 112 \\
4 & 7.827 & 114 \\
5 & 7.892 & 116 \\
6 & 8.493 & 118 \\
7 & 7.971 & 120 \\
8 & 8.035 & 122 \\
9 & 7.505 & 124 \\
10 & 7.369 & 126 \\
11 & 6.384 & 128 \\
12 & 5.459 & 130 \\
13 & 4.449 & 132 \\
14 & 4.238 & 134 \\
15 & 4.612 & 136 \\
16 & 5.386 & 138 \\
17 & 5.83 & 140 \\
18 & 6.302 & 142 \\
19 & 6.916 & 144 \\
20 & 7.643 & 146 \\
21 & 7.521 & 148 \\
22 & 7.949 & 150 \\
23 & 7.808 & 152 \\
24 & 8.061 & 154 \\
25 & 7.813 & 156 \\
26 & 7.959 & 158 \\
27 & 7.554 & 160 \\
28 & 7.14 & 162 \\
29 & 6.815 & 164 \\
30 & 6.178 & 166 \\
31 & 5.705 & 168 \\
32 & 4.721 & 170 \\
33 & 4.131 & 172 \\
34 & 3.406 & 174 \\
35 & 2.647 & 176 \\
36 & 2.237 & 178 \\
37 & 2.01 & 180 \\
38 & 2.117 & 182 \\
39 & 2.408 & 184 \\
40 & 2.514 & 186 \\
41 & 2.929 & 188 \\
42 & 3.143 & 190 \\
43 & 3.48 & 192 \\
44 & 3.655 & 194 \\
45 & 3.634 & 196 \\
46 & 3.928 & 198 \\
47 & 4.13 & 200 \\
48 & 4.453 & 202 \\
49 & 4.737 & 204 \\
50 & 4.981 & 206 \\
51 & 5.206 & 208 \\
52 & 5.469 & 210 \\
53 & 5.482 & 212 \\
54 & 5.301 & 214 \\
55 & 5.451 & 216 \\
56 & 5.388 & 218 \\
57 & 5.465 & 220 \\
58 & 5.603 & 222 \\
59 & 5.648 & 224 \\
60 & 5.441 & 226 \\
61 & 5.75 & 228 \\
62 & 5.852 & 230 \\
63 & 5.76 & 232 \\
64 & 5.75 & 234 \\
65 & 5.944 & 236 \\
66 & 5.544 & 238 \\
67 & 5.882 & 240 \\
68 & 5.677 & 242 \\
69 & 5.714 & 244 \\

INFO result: 0.49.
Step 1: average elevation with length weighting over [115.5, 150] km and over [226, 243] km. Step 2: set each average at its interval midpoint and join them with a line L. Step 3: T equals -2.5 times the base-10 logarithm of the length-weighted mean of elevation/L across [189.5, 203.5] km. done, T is 0.50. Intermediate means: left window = 6.61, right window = 5.75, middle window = 3.83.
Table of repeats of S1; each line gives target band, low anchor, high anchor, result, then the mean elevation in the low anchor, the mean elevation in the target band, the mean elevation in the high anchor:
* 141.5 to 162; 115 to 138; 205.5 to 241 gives -0.203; 6.53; 7.56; 5.56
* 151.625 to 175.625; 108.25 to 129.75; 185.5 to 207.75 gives -0.141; 7.66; 6.31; 3.86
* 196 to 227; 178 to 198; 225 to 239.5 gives -0.156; 2.9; 5.06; 5.73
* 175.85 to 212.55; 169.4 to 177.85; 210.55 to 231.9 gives 0.229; 3.53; 3.64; 5.55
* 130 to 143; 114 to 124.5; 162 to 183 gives 0.284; 7.99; 5.16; 4.15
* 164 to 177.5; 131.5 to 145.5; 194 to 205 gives 0.057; 5.5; 4.56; 4.13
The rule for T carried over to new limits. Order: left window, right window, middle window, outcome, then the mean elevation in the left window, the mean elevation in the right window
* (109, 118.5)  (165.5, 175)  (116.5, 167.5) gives -0.10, 7.99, 4.76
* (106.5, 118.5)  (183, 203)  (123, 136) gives 0.21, 7.98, 3.43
